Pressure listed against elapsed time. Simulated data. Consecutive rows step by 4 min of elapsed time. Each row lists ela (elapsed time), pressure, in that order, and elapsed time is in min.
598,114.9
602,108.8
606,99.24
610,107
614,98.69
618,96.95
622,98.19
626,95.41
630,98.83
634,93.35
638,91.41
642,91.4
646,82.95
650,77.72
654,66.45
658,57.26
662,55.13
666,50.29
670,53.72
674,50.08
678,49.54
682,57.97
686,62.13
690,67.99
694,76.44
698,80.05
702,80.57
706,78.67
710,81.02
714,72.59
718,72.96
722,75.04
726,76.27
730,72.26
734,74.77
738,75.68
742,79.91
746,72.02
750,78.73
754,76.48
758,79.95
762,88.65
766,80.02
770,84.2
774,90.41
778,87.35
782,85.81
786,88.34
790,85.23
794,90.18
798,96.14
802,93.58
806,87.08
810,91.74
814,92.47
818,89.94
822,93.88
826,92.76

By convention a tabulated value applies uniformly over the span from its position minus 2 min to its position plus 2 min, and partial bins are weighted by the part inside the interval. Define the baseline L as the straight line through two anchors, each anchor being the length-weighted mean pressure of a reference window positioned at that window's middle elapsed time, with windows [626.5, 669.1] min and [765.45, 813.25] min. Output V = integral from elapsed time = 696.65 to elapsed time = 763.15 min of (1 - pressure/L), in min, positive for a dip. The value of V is 5.1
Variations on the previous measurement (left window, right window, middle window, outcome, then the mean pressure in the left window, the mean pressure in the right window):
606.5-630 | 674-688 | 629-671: 2.1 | 99.2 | 55.6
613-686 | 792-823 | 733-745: 1.1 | 75.2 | 91.8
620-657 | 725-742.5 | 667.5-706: 7.7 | 87.6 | 75.4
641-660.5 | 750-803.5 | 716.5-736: 1.7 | 73.8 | 86.3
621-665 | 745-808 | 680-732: 6.2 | 81.5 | 85.5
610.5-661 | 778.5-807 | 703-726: 3.2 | 87.3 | 89.5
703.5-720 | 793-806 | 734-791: 2.5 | 76.4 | 92.6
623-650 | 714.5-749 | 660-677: 6.7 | 91.4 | 74.9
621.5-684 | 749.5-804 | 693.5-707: -0.3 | 72.5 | 86.3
